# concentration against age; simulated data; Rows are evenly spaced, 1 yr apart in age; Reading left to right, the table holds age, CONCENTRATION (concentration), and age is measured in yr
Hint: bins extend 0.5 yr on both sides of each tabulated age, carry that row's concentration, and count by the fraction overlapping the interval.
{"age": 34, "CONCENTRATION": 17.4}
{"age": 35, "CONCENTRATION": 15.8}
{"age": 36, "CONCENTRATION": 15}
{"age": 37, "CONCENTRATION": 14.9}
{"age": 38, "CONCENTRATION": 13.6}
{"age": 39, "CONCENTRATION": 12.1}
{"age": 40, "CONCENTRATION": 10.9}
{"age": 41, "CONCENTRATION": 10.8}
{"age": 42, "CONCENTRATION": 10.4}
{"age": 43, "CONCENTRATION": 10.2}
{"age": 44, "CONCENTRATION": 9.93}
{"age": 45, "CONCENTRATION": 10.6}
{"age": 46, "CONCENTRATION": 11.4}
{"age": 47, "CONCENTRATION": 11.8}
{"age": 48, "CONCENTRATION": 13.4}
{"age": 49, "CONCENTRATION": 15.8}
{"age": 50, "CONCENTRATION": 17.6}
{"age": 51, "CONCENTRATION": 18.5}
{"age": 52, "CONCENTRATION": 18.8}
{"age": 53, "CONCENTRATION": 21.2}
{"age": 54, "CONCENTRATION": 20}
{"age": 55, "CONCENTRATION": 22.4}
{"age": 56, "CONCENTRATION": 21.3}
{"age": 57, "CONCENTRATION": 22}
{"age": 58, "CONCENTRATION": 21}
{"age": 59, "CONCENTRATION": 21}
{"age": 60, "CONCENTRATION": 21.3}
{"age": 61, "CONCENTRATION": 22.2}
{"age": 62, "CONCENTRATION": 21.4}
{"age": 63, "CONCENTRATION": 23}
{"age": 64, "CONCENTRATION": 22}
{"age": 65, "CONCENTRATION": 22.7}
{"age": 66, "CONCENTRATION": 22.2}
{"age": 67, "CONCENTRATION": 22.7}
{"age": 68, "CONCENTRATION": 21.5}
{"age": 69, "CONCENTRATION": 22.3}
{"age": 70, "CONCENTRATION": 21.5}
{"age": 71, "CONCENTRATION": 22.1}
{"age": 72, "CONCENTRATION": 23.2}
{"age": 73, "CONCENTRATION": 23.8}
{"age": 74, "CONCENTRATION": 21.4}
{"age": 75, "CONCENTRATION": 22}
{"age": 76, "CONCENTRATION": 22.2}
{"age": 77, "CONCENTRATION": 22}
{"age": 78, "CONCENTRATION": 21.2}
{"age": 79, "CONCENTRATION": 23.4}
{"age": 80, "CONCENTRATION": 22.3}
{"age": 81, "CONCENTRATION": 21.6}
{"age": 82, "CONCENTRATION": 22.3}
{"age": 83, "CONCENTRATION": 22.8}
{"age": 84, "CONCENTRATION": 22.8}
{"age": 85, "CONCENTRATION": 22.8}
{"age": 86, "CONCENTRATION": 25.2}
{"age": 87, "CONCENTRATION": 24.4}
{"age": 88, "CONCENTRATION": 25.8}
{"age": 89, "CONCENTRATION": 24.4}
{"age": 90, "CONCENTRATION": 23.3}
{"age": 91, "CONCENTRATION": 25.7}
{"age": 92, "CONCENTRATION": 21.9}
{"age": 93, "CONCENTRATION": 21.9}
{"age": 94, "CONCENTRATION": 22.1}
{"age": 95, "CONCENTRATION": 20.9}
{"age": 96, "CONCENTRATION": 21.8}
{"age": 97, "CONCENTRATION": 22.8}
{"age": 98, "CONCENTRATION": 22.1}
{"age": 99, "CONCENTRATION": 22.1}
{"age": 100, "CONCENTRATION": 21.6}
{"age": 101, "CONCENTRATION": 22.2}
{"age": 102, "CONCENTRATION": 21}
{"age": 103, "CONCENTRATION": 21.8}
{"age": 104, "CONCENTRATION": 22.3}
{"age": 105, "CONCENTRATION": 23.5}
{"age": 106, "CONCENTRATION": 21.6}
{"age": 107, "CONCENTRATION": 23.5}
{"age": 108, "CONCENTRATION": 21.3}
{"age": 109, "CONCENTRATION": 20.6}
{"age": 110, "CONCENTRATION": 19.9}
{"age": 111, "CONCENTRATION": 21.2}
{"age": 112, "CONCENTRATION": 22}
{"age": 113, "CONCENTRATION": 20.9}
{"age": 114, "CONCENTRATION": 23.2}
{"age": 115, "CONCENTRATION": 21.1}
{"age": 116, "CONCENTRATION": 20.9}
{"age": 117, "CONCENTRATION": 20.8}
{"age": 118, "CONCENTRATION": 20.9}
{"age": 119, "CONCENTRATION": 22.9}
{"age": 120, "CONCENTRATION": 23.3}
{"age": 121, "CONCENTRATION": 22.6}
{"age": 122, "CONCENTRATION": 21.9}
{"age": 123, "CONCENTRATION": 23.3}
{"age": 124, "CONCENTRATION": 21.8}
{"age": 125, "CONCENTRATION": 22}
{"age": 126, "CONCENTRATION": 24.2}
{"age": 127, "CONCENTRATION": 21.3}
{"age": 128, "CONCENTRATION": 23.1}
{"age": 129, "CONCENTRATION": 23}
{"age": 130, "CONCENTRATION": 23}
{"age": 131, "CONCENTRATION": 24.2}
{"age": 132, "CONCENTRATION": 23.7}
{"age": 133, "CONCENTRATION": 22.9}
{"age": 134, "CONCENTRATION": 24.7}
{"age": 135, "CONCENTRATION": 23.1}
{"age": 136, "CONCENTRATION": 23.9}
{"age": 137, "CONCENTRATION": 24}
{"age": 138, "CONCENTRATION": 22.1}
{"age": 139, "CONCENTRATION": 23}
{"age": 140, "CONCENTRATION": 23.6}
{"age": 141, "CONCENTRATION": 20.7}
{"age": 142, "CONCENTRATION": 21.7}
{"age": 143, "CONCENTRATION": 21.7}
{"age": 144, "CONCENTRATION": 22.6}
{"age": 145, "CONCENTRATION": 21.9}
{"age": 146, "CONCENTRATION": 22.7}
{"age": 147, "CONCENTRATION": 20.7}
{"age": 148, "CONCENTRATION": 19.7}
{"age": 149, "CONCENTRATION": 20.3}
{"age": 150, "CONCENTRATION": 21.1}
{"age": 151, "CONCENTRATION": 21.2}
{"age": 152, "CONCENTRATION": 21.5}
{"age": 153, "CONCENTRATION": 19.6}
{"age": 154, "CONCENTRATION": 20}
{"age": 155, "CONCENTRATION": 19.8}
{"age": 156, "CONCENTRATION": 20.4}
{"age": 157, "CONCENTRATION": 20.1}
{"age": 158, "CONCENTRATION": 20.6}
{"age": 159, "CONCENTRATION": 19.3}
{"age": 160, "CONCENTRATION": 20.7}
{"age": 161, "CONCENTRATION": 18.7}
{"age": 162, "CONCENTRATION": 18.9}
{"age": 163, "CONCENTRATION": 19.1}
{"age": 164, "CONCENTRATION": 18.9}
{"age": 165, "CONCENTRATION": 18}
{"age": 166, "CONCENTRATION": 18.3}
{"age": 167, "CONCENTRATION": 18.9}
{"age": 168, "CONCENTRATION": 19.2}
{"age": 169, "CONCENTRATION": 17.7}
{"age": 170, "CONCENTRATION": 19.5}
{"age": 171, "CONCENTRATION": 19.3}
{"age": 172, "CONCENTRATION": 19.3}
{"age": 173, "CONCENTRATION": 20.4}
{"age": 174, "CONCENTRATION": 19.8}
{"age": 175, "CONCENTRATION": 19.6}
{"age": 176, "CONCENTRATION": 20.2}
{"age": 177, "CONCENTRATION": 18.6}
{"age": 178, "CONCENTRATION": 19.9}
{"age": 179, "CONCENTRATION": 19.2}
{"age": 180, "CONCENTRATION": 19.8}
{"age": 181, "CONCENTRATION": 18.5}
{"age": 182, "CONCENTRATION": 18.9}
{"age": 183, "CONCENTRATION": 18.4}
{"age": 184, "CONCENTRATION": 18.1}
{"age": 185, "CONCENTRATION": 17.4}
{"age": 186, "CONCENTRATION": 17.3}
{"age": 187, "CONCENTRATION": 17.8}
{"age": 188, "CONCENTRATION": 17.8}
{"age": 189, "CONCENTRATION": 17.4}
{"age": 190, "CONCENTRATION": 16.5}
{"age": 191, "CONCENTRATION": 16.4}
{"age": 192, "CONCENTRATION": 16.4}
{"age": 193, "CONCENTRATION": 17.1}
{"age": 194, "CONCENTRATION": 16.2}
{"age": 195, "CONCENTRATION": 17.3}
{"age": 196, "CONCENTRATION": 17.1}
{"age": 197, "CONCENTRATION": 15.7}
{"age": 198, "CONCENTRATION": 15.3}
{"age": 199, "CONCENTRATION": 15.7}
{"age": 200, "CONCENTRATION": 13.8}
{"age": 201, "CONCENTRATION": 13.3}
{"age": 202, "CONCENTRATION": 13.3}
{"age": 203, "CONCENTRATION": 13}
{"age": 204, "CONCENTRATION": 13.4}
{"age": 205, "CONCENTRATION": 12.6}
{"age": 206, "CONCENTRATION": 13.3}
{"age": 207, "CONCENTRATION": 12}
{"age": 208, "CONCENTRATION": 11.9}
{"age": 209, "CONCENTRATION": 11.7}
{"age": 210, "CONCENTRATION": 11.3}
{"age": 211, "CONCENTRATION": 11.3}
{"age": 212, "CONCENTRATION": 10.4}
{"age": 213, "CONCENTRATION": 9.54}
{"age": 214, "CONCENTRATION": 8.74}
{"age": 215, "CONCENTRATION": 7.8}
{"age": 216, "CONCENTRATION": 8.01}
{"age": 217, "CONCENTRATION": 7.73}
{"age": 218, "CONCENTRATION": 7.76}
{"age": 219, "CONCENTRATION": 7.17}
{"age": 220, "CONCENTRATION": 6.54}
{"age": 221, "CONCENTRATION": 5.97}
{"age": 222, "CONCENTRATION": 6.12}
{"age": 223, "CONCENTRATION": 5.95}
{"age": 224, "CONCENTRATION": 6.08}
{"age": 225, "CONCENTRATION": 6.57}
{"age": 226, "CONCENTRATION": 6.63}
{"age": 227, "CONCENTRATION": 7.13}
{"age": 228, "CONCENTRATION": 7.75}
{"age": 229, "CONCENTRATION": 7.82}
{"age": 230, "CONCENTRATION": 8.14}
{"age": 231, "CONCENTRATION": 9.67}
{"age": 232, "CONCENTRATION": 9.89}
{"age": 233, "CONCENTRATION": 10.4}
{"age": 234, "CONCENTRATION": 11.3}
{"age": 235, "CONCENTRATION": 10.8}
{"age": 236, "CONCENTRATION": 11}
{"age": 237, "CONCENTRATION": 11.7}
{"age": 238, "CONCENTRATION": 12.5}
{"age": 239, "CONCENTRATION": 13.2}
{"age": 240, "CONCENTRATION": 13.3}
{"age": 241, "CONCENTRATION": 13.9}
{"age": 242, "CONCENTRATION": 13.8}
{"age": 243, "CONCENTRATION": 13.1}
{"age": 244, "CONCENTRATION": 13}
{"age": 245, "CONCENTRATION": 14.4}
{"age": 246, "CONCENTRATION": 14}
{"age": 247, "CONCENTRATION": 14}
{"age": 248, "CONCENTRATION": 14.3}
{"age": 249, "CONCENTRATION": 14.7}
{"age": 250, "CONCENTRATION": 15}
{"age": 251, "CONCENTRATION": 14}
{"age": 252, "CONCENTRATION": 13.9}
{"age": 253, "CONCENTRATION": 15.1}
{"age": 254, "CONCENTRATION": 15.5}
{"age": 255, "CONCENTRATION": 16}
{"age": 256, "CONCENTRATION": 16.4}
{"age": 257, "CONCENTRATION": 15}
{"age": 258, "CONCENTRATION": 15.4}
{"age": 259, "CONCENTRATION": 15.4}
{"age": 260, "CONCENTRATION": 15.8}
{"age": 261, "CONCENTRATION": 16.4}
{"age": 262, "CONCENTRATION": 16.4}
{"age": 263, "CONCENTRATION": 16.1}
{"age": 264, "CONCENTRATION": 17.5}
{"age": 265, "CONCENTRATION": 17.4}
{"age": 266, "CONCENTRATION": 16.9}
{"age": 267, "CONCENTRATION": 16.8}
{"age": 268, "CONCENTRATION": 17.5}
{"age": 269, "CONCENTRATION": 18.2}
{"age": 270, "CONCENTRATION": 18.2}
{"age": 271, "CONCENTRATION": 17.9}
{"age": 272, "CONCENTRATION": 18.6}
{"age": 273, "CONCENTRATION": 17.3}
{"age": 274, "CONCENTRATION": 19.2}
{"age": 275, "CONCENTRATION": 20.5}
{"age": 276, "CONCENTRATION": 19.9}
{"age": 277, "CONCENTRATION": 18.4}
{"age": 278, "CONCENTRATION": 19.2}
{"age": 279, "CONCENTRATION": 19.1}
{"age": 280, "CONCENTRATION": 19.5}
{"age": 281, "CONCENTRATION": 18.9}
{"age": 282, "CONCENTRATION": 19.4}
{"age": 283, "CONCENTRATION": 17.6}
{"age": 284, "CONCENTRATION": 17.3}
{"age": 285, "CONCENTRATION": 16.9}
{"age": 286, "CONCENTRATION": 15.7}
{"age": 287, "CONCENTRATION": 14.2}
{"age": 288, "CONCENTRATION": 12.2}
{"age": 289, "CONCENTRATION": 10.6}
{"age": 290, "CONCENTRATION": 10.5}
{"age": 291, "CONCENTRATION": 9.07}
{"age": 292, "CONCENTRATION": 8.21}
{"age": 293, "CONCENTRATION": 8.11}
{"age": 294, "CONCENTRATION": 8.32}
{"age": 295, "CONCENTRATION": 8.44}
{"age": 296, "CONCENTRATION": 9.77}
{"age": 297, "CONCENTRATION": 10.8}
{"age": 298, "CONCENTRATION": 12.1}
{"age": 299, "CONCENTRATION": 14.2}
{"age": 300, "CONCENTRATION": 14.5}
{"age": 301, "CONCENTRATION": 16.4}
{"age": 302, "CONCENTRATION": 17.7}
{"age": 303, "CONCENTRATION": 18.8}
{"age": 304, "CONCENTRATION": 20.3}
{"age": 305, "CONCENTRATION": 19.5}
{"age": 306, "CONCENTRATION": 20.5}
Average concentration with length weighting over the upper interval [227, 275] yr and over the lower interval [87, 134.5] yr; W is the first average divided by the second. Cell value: 0.64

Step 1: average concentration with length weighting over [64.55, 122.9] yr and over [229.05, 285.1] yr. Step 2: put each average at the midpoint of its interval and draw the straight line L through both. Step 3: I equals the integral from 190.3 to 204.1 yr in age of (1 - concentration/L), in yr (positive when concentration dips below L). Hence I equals 2.0 yr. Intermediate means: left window 22.3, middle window 15.4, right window 15.4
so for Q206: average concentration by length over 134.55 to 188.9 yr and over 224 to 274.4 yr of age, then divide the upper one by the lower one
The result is 0.7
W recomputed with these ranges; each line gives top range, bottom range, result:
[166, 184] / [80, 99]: 0.83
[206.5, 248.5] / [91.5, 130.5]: 0.46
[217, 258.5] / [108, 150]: 0.51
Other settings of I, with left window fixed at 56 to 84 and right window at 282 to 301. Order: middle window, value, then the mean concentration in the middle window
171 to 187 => -1.5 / 19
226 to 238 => 4.3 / 9.6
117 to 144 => -4.6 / 22.8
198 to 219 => 6.2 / 11.3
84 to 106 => -1.9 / 22.8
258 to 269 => -2.4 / 16.6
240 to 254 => 0.3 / 14.1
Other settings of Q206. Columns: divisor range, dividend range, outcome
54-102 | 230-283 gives 0.69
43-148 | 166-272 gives 0.66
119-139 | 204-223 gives 0.41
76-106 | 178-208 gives 0.71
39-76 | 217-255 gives 0.58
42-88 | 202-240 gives 0.47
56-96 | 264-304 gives 0.69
